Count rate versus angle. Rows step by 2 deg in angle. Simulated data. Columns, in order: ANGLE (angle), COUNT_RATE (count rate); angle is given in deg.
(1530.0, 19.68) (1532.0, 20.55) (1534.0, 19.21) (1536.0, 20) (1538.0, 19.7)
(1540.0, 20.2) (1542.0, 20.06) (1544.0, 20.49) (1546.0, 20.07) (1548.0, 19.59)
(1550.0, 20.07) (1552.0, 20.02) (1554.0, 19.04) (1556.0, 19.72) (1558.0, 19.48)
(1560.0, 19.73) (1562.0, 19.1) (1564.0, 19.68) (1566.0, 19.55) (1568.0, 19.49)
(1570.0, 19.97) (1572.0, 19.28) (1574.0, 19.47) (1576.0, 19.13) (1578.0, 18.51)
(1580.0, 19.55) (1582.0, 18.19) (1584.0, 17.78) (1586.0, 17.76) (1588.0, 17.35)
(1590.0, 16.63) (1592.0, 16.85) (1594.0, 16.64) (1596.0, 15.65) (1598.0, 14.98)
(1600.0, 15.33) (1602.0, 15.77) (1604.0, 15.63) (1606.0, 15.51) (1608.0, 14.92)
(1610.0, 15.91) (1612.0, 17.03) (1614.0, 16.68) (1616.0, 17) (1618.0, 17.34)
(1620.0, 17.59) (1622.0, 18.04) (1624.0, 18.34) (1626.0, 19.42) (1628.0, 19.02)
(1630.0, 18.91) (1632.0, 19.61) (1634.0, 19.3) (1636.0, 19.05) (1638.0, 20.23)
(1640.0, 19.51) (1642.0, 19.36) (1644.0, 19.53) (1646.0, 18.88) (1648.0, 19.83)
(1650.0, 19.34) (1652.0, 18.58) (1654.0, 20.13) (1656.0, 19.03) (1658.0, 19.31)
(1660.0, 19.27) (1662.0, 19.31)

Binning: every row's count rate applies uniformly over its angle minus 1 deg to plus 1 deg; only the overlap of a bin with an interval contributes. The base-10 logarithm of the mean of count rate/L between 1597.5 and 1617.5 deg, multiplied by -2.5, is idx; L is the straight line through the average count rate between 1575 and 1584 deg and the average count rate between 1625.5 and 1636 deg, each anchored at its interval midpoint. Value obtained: 0.19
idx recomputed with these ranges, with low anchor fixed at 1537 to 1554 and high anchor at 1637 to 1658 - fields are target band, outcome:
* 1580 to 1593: 0.13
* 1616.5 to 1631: 0.07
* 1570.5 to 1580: 0.03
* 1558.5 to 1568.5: 0.02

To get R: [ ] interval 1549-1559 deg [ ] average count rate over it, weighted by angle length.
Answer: 19.7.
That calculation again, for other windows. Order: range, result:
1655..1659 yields 19.2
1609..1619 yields 16.8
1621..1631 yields 18.7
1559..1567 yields 19.5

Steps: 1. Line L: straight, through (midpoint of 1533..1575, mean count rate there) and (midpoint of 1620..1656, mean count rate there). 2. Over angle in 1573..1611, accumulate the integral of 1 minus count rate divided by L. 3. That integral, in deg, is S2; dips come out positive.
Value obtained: 5.0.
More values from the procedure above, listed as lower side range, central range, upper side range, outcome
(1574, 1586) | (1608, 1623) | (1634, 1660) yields 1.7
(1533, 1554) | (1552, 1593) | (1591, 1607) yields -2.5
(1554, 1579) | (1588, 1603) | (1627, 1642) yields 2.6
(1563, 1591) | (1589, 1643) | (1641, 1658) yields 4.7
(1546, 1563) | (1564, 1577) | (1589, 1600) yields -0.9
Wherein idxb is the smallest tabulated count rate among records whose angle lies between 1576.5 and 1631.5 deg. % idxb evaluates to 14.92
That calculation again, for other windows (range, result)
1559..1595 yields 16.63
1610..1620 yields 15.91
